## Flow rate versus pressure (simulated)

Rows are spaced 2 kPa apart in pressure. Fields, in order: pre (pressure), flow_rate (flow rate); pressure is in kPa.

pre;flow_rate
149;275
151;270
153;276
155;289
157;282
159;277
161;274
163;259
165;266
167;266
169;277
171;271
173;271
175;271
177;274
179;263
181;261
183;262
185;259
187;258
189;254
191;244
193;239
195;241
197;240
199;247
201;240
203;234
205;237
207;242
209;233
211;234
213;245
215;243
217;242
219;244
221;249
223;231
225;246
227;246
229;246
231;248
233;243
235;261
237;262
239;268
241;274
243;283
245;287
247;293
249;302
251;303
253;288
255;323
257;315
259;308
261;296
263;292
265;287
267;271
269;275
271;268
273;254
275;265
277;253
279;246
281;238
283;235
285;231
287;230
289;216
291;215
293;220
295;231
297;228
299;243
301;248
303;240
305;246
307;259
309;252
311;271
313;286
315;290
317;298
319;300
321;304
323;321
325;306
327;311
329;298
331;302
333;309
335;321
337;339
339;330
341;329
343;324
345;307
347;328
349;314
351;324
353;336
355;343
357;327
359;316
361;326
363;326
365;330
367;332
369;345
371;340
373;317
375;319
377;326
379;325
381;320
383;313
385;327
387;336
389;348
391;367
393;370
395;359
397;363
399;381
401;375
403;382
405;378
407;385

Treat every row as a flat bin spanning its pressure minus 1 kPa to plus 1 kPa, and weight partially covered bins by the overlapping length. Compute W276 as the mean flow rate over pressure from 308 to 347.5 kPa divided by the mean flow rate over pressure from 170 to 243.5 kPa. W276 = 1.2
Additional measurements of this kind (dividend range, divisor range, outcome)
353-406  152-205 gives 1.31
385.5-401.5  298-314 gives 1.41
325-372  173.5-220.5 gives 1.30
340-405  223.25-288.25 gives 1.25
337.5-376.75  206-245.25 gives 1.31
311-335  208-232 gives 1.25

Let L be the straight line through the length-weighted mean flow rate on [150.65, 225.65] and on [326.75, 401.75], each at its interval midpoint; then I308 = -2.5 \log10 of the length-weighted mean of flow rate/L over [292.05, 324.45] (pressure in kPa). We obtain 0.16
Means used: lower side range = 255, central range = 265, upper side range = 332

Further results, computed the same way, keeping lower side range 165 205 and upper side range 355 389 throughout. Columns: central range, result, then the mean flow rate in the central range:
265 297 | 0.20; 244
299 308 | 0.21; 248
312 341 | 0.01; 309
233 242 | 0.05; 264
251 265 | -0.07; 302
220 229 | 0.12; 243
